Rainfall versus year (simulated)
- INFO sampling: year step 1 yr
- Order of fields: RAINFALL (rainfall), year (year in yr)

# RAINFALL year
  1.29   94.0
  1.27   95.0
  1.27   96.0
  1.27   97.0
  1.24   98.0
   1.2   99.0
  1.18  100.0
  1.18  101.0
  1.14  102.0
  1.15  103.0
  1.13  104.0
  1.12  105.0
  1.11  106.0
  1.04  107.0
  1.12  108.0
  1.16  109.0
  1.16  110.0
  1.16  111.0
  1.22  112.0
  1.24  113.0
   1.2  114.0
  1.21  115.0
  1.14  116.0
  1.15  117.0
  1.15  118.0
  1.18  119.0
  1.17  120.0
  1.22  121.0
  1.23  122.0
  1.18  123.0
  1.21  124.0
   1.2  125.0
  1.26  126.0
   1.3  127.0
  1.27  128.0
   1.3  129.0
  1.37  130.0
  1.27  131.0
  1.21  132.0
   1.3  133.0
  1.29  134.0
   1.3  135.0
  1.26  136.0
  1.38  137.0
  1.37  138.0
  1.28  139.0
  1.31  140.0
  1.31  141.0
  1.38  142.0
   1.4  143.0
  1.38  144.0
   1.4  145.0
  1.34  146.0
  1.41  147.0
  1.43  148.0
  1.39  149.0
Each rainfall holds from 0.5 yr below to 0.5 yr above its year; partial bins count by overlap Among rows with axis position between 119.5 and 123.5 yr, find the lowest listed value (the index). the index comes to 1.17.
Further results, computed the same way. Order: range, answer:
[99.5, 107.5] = 1.04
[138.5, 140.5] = 1.28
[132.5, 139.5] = 1.26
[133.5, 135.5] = 1.29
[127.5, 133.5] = 1.21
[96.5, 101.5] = 1.18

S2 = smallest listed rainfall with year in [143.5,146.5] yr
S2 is 1.34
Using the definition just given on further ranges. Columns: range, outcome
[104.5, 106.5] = 1.11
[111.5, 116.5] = 1.14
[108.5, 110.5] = 1.16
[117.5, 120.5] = 1.15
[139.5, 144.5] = 1.31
